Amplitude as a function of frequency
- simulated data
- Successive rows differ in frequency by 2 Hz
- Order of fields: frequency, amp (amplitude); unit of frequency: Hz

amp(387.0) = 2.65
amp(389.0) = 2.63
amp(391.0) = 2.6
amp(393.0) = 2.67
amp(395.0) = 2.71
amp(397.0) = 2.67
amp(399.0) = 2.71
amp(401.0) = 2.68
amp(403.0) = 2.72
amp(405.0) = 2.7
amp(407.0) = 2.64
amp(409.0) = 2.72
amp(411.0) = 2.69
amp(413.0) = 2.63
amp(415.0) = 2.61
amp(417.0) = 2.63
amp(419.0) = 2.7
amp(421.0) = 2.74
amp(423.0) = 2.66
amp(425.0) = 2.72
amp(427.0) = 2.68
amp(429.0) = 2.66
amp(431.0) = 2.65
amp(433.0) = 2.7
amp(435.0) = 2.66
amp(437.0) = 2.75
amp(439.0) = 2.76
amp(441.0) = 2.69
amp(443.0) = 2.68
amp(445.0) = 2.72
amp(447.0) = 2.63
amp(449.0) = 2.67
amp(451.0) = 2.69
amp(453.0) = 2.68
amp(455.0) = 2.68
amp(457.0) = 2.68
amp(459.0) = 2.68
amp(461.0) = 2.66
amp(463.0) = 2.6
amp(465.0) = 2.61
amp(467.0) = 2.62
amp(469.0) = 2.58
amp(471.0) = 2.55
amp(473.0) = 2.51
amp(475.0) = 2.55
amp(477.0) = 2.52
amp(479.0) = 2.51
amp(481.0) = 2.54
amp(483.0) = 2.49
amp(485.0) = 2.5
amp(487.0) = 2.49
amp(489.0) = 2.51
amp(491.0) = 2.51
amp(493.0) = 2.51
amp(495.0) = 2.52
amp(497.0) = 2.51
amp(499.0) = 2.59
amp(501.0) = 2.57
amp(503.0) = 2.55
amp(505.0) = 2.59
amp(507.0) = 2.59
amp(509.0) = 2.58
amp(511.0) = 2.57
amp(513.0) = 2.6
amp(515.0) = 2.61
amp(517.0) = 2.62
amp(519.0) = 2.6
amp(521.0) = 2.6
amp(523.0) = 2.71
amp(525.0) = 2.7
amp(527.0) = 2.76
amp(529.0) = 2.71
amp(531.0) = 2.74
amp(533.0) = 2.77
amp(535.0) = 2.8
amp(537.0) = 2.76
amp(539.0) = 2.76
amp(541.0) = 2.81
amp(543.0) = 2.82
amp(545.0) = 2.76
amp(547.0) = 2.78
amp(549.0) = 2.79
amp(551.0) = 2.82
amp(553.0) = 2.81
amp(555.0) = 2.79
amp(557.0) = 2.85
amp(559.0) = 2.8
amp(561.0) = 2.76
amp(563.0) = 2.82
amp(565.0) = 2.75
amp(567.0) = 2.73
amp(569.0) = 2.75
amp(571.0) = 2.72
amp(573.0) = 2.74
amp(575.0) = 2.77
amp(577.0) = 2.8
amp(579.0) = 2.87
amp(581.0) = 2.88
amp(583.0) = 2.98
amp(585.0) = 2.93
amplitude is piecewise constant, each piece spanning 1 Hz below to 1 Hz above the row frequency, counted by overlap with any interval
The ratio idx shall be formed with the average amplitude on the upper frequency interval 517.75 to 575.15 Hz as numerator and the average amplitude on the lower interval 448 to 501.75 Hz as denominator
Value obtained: 1.07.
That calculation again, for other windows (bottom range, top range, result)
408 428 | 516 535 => 1.01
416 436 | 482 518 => 0.95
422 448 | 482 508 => 0.94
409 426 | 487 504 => 0.95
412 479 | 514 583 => 1.04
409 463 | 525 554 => 1.04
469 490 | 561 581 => 1.10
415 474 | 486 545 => 0.99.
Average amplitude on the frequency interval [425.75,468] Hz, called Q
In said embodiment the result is 2.67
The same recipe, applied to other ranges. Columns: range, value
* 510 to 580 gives 2.74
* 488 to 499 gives 2.52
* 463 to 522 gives 2.56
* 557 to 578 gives 2.77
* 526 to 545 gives 2.77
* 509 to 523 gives 2.61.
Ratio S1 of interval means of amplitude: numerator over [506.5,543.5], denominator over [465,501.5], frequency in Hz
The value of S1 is 1.06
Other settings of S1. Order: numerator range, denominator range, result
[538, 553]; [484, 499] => 1.11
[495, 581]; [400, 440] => 1.01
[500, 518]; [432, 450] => 0.96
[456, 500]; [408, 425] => 0.96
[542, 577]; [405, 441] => 1.04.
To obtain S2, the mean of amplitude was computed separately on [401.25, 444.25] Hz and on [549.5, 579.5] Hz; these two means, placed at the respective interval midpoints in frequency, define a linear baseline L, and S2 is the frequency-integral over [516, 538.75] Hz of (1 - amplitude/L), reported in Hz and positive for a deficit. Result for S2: 0.4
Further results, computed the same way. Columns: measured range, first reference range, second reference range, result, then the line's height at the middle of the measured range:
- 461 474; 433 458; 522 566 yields 0.6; 2.71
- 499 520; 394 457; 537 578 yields 1.2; 2.75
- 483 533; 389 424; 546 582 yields 2.8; 2.75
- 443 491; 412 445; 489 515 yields 0.4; 2.62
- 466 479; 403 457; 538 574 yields 0.8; 2.72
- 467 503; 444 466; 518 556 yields 2.2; 2.7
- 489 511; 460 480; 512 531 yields 0.6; 2.62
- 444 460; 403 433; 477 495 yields -0.5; 2.59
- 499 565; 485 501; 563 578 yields -1.8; 2.64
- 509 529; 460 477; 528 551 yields 0.6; 2.72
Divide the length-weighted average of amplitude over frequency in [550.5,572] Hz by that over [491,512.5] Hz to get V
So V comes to 1.09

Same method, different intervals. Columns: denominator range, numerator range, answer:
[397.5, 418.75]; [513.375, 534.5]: 1.00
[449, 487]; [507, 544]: 1.04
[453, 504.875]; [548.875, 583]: 1.09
